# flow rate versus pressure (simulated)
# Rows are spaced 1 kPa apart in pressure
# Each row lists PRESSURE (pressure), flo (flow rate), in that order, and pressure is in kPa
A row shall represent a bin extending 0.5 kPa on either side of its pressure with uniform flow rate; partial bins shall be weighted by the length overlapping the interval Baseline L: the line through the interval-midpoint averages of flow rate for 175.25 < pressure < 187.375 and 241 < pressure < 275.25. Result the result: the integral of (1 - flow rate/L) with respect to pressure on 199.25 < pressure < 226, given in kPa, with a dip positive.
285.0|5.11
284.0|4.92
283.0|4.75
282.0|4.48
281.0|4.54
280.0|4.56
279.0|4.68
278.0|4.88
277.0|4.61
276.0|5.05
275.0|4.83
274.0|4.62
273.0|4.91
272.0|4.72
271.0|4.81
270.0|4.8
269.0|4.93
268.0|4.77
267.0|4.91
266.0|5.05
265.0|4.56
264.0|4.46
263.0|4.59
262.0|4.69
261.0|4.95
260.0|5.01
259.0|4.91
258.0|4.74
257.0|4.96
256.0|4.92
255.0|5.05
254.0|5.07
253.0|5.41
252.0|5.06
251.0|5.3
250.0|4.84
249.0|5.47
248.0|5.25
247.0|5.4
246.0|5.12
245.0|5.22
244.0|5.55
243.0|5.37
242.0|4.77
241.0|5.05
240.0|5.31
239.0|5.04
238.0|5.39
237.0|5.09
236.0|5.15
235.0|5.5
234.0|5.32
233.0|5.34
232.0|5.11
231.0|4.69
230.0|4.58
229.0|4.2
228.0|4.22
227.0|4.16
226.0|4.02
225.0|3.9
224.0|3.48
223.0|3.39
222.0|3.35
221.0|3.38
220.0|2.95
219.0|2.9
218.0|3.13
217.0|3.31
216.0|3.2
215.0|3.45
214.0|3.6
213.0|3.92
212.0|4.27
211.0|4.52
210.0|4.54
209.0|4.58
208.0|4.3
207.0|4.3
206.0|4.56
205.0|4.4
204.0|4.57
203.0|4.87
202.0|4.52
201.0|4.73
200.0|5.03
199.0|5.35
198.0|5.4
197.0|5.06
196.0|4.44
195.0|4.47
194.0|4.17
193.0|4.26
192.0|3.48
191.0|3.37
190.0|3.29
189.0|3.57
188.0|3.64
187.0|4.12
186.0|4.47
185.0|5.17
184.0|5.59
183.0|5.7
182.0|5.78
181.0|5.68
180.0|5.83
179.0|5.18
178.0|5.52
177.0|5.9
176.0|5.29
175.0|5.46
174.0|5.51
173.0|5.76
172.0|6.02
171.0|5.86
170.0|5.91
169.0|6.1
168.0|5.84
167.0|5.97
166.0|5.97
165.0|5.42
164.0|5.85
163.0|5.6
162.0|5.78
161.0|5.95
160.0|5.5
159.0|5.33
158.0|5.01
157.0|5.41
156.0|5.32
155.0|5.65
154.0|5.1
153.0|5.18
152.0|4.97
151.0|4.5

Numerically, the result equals 6.32 kPa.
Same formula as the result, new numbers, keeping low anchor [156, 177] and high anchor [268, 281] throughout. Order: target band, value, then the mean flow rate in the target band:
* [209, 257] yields 5.26 kPa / 4.54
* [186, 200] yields 3.10 kPa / 4.24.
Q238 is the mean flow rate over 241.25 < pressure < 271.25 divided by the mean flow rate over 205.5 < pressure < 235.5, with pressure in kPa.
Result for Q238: 1.23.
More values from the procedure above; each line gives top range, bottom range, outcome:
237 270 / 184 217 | 1.17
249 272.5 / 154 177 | 0.87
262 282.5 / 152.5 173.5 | 0.84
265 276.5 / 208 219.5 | 1.28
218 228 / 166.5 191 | 0.67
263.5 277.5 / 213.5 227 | 1.40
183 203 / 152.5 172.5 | 0.79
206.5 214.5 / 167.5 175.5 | 0.73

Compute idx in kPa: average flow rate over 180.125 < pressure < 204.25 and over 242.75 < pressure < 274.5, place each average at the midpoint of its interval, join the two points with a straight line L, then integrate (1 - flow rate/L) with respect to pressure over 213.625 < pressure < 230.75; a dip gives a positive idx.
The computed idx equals 4.2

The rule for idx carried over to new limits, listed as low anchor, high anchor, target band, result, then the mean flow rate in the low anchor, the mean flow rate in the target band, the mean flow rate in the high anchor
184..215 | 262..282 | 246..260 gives -1.4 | 4.37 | 5.1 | 4.74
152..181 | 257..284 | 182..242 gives 9.9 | 5.6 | 4.37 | 4.77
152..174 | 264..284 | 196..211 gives 1.7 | 5.63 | 4.71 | 4.76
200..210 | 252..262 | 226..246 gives -0.7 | 4.56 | 4.98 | 4.99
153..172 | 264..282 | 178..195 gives 2.6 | 5.64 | 4.61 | 4.76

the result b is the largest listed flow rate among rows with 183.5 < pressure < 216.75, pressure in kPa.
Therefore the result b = 5.59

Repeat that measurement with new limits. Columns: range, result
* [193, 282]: 5.55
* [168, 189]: 6.1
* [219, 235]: 5.5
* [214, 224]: 3.6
